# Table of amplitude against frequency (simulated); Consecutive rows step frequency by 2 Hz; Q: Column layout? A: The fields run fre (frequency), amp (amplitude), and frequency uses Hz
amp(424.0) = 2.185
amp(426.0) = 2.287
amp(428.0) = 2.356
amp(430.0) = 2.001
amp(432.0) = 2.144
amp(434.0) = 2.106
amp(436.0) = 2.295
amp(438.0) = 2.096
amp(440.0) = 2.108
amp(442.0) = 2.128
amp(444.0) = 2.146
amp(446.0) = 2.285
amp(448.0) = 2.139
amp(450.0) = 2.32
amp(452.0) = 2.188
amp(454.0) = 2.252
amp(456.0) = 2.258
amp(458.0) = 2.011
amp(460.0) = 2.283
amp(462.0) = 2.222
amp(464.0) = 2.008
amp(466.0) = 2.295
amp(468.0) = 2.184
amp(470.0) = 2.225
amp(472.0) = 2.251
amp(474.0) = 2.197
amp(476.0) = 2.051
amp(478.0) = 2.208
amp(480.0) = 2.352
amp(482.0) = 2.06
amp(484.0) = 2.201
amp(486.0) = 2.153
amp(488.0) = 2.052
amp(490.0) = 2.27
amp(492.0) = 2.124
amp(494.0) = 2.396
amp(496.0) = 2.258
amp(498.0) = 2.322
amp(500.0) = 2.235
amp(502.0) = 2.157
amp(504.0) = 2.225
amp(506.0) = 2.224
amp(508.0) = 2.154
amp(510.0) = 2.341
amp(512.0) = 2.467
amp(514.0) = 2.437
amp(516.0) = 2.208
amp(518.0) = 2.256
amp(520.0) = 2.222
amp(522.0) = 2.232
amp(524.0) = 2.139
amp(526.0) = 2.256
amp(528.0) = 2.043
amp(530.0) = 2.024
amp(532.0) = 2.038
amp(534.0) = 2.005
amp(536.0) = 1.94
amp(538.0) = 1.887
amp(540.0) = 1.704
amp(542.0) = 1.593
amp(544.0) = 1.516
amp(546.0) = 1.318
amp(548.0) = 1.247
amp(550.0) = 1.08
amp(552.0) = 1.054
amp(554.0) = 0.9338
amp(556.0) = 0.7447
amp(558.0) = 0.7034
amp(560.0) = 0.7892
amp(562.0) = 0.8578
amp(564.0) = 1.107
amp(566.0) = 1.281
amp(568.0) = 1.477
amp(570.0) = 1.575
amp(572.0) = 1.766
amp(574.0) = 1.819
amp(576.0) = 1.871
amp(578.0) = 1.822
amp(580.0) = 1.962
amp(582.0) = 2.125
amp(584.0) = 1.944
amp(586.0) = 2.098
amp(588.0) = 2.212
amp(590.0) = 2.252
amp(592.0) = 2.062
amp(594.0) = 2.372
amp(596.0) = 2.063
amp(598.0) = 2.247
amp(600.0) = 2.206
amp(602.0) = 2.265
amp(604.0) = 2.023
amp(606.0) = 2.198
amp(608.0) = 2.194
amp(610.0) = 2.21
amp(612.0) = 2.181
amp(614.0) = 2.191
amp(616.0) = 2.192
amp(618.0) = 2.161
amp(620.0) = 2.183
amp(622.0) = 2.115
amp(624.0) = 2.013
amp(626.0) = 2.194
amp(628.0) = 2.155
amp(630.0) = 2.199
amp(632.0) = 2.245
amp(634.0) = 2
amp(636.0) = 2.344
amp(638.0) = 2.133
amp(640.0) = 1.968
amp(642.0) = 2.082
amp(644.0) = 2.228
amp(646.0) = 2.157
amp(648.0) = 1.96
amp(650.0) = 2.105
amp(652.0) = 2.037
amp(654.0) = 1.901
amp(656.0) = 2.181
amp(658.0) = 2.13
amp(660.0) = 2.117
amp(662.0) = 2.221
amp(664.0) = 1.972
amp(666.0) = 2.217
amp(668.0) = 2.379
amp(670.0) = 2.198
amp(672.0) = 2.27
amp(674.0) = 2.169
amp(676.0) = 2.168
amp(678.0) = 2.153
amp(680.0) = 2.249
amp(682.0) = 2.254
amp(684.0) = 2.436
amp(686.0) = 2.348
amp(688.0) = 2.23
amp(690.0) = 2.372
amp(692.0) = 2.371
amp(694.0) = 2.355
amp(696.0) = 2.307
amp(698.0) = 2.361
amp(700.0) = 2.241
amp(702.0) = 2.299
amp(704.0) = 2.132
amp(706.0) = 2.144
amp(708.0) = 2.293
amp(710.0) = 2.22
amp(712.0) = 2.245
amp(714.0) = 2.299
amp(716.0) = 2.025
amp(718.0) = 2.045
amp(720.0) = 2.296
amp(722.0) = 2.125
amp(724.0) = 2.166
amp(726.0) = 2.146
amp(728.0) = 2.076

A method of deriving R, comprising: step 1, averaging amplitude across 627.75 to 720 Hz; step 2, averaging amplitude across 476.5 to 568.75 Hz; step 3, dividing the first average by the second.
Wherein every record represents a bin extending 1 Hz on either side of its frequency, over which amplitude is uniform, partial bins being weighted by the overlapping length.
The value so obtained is 1.18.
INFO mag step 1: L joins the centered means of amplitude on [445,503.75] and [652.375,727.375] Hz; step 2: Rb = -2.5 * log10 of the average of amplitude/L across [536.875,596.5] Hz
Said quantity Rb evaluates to 0.37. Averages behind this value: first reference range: 2.21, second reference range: 2.21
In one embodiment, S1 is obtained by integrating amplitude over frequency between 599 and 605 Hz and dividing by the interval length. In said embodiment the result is 2.16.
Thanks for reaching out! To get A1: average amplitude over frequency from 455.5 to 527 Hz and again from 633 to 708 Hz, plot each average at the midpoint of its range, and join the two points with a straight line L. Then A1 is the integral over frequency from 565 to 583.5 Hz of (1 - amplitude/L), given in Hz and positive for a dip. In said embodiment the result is 3.8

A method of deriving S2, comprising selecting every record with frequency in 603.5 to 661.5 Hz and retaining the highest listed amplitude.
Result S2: 2.344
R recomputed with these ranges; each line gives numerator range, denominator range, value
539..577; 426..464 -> 0.59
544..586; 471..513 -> 0.63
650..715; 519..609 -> 1.26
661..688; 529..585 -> 1.48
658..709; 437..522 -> 1.02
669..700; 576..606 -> 1.08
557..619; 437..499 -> 0.86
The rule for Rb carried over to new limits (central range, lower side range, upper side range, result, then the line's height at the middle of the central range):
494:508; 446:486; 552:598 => -0.116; 2.01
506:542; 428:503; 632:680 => 0.025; 2.17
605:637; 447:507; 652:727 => 0.019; 2.21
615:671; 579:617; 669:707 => 0.038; 2.21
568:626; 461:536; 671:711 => 0.081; 2.23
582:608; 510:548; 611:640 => -0.027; 2.11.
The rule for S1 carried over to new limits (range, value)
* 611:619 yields 2.18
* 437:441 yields 2.1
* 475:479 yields 2.13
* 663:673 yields 2.21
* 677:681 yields 2.2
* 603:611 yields 2.16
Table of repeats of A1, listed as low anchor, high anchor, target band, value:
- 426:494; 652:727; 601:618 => 0.2 Hz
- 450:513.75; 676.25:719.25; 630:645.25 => 0.7 Hz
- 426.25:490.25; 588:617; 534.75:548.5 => 3.6 Hz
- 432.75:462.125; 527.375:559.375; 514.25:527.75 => -4.8 Hz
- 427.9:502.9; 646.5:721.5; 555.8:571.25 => 7.8 Hz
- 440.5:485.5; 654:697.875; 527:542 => 1.9 Hz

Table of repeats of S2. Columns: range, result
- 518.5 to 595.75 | 2.372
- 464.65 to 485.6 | 2.352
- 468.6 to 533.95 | 2.467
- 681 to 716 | 2.436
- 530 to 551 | 2.038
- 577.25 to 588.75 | 2.212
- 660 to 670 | 2.379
